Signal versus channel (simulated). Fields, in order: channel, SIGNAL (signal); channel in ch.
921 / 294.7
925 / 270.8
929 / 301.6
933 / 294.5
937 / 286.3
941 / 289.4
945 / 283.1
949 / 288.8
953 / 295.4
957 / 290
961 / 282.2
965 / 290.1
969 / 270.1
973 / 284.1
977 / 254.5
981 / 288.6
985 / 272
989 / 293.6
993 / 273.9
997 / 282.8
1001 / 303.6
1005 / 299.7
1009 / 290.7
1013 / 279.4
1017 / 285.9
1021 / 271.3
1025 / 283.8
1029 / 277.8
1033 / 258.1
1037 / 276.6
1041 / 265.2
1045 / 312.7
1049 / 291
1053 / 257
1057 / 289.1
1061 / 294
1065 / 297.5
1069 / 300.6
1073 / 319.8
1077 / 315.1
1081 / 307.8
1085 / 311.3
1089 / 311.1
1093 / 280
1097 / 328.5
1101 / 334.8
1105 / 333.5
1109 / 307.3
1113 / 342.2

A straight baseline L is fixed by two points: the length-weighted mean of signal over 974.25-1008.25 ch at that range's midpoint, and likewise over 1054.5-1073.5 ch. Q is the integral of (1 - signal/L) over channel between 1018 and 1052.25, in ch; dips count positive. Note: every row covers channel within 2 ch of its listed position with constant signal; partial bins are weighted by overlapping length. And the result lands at 1.5 ch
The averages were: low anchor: 284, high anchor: 298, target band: 279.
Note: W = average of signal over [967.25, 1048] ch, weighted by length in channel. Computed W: 281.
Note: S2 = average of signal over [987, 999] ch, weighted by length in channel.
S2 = 283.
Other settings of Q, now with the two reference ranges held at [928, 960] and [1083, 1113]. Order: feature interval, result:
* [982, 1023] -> 2.1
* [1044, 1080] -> 1.6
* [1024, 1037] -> 1.4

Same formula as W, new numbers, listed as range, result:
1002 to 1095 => 290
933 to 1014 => 285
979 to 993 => 283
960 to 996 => 279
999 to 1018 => 292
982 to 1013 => 288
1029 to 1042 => 268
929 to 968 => 289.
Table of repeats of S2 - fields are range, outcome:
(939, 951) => 287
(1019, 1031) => 278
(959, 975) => 282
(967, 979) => 270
